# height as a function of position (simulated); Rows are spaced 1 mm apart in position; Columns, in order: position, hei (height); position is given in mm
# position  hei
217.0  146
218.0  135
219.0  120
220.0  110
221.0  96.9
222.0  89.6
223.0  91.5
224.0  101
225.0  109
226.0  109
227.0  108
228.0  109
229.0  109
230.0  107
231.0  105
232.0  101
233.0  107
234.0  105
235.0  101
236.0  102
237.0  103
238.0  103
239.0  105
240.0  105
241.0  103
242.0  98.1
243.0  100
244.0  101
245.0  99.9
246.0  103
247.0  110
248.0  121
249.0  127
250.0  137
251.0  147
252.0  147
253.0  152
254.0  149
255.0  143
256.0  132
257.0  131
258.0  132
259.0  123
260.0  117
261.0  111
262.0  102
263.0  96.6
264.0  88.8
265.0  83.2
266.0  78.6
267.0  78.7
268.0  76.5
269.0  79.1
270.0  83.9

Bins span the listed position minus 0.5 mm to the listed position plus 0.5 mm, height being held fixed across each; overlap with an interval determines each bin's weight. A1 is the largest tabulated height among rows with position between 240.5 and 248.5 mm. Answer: 121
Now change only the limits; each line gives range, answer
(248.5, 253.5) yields 152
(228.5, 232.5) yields 109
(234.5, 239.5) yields 105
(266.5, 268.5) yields 78.7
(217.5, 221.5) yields 135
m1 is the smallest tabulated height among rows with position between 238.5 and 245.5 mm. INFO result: 98.1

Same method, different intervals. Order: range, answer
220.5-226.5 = 89.6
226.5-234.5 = 101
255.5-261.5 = 111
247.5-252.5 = 121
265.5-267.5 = 78.6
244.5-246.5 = 99.9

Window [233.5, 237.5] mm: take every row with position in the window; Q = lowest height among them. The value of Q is 101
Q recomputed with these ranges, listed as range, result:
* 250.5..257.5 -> 131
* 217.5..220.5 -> 110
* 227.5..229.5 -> 109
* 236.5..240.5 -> 103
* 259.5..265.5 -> 83.2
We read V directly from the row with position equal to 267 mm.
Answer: 78.7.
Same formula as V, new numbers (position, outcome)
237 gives 103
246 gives 103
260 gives 117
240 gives 105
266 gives 78.6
